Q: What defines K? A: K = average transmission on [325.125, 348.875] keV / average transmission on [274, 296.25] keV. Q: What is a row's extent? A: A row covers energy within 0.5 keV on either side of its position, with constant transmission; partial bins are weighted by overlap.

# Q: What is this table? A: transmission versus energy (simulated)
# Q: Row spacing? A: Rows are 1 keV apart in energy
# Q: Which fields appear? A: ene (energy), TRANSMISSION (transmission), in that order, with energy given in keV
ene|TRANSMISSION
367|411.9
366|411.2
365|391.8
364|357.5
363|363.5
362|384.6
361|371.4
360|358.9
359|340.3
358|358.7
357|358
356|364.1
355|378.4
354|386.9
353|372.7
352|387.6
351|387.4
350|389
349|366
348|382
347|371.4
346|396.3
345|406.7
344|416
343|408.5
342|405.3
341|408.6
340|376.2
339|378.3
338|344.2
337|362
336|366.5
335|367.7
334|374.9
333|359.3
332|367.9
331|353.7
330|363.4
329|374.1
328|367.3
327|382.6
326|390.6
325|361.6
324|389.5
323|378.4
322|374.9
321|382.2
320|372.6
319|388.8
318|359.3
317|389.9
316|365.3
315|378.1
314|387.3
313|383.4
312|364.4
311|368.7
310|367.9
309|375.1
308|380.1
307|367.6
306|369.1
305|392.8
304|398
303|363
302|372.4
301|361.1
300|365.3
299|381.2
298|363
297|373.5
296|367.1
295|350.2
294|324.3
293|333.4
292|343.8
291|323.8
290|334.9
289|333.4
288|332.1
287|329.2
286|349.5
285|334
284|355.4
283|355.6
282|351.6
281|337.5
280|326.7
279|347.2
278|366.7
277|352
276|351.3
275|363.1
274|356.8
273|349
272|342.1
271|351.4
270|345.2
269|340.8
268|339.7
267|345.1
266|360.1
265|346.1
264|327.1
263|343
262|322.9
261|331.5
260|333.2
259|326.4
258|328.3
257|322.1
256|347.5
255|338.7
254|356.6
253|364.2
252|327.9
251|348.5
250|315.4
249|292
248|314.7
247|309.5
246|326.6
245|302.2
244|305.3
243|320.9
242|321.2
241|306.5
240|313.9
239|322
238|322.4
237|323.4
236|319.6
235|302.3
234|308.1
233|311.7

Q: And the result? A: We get 1.10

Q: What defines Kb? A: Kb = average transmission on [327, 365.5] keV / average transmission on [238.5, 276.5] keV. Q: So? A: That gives 1.1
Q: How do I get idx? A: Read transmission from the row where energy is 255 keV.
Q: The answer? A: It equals 338.7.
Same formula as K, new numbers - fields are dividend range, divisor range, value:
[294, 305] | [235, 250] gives 1.17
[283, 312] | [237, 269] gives 1.09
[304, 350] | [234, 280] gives 1.14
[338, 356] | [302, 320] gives 1.03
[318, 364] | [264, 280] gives 1.08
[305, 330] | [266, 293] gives 1.09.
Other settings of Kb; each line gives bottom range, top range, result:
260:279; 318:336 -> 1.08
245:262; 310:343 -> 1.14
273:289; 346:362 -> 1.07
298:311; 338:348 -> 1.05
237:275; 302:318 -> 1.13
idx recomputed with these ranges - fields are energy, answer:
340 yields 376.2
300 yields 365.3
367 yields 411.9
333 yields 359.3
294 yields 324.3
